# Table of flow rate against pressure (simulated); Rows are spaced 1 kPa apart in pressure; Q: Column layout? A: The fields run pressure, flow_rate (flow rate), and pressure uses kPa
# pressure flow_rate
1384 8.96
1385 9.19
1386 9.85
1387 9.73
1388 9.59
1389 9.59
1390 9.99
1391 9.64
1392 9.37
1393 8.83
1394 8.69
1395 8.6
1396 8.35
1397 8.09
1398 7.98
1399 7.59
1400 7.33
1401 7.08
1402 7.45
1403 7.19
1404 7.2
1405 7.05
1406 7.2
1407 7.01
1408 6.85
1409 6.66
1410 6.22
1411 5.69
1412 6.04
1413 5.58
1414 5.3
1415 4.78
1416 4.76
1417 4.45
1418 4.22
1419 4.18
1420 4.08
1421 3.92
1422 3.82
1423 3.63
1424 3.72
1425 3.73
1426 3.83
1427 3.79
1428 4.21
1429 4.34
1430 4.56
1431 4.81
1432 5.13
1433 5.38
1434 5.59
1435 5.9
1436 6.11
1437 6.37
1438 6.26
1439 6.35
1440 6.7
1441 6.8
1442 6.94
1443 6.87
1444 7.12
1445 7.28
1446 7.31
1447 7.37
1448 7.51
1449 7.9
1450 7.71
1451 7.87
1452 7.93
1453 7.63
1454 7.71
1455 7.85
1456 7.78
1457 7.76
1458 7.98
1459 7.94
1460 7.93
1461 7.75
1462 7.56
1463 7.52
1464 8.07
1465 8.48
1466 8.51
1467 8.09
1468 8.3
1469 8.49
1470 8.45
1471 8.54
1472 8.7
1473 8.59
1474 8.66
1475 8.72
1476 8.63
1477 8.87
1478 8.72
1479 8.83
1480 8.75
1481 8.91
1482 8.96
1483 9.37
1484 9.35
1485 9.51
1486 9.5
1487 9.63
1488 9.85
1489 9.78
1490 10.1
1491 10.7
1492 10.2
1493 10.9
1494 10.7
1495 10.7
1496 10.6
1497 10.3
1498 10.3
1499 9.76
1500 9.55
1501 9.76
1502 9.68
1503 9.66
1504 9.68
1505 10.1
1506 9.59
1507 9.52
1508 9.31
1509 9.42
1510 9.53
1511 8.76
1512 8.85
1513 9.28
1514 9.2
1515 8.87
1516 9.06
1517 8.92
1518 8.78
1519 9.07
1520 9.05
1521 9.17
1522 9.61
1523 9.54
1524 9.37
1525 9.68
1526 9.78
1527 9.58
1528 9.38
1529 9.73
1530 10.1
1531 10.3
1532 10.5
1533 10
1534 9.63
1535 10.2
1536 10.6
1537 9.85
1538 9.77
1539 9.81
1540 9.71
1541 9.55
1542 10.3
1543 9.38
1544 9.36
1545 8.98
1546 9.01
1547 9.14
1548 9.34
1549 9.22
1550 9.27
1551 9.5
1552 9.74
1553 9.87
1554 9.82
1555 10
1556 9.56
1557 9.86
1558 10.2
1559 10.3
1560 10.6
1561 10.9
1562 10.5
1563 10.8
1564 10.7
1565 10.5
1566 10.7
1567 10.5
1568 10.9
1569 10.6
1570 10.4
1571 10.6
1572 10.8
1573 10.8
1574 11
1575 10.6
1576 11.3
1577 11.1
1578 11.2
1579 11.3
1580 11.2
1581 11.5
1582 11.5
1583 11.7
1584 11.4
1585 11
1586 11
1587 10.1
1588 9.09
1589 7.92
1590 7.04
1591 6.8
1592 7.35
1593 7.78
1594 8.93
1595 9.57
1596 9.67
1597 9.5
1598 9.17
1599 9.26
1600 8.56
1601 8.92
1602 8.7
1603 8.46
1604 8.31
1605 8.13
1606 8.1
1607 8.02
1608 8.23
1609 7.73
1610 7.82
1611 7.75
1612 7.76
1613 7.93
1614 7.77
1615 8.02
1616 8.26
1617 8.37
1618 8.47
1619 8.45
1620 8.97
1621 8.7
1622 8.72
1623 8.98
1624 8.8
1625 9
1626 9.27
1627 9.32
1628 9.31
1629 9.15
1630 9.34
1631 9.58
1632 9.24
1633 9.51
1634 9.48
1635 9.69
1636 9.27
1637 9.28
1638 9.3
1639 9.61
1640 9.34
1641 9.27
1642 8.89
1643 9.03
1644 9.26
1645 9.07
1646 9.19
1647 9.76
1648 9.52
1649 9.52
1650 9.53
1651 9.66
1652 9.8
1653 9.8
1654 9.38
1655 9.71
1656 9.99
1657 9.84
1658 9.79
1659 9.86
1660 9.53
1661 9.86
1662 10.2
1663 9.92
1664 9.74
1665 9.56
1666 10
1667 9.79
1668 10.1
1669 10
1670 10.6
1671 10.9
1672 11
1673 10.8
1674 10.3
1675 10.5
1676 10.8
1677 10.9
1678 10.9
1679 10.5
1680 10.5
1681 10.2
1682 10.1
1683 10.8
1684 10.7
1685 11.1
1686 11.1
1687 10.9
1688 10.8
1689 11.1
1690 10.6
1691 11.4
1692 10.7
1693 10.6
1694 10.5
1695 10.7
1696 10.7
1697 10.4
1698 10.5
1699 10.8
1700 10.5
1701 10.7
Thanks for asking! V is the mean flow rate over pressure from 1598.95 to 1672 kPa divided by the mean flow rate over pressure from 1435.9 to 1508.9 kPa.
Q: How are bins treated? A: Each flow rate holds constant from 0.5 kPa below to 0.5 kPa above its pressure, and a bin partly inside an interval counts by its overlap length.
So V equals 1.06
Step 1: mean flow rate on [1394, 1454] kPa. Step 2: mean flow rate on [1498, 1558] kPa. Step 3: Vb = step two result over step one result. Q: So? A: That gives 1.55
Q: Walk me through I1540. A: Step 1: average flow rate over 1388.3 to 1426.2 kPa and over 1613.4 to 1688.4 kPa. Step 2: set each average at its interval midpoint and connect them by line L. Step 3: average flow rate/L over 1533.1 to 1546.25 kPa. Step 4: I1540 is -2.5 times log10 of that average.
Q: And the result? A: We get -0.18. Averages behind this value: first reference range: 6.5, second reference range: 9.68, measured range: 9.73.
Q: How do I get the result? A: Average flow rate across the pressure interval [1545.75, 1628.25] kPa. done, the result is 9.48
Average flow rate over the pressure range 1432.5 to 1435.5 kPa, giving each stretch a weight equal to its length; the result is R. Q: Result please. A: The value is 5.62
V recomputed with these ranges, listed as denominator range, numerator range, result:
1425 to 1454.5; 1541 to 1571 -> 1.59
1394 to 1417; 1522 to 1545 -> 1.44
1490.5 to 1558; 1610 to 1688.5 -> 0.99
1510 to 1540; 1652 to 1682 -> 1.07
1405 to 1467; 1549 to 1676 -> 1.53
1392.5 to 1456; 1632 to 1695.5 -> 1.60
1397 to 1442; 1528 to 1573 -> 1.77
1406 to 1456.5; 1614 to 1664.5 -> 1.58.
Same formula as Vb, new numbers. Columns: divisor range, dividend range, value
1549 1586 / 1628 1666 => 0.90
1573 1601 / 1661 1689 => 1.06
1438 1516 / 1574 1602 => 1.12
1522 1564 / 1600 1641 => 0.89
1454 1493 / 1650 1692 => 1.18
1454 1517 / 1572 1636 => 1.01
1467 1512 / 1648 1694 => 1.09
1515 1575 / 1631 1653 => 0.95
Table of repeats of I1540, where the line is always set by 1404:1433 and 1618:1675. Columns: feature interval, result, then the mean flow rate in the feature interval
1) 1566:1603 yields -0.20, 9.96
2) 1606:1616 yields 0.12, 7.92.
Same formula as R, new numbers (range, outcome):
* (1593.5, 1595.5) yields 9.25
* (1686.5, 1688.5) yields 10.9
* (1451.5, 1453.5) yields 7.78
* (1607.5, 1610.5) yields 7.93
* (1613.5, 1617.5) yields 8.11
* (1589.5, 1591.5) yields 6.92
